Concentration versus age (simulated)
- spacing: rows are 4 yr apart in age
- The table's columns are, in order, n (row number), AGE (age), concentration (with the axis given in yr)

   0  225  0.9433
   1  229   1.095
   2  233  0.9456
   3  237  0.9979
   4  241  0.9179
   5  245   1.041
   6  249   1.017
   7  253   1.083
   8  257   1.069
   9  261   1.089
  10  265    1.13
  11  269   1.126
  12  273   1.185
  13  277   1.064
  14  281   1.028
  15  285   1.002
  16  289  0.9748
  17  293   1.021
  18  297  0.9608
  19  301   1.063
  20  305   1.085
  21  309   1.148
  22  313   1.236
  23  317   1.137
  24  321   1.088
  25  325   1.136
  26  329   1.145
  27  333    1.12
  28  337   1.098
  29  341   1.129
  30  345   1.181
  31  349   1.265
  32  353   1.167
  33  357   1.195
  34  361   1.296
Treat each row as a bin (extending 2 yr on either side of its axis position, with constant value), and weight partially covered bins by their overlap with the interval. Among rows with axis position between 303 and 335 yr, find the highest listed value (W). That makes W 1.236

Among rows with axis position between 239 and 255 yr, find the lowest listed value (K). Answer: 0.9179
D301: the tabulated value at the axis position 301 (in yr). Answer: 1.063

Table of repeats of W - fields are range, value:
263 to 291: 1.185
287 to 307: 1.085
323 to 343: 1.145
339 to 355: 1.265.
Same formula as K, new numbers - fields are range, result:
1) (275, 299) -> 0.9608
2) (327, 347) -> 1.098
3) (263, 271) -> 1.126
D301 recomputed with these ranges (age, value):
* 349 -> 1.265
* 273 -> 1.185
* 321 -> 1.088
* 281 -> 1.028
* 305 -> 1.085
